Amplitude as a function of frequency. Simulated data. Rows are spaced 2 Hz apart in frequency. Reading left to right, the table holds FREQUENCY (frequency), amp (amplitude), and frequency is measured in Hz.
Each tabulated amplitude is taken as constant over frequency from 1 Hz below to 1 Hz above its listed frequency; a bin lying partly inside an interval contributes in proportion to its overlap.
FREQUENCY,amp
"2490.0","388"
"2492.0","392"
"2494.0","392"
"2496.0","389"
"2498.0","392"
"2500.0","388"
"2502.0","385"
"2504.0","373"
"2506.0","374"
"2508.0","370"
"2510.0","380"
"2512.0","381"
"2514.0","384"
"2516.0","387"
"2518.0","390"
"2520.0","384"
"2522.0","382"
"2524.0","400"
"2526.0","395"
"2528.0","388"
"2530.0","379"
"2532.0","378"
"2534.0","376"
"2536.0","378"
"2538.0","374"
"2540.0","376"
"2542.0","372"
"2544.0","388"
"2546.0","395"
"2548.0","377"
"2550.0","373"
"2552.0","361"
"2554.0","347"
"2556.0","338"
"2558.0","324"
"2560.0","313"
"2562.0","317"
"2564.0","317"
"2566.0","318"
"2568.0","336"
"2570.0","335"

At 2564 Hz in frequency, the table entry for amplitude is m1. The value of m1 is 317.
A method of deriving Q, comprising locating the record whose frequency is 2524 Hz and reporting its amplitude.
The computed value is 400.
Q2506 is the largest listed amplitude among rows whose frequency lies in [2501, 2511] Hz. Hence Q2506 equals 385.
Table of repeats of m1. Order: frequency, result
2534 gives 376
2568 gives 336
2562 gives 317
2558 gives 324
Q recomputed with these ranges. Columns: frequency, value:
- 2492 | 392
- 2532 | 378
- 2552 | 361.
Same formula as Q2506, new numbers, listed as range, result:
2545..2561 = 395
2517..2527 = 400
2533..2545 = 388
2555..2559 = 338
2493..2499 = 392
